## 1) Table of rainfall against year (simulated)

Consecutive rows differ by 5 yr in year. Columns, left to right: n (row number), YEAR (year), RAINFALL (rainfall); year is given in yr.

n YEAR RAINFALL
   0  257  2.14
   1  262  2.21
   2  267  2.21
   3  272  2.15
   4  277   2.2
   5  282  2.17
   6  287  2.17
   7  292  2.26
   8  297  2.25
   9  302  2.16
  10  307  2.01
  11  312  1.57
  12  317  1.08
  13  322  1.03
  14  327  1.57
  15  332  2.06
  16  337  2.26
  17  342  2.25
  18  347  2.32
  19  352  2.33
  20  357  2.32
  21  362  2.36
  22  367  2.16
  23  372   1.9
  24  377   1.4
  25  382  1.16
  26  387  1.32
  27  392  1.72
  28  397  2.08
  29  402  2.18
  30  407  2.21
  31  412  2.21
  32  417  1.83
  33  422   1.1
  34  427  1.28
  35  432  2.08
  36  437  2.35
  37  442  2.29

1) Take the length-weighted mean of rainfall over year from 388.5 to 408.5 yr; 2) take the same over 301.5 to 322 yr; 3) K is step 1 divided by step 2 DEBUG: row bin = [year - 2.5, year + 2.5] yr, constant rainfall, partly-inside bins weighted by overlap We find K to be 1.3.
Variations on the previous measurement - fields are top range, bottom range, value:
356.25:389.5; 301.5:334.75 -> 1.10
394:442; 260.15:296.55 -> 0.88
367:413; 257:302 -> 0.82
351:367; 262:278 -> 1.06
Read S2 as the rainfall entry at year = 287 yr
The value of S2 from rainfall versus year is 2.17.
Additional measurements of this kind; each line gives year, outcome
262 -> 2.21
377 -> 1.4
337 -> 2.26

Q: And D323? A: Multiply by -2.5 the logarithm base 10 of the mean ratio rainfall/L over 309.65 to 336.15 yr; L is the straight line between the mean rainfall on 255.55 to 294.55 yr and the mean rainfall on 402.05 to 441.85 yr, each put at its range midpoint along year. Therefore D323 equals 0.36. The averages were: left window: 2.19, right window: 1.91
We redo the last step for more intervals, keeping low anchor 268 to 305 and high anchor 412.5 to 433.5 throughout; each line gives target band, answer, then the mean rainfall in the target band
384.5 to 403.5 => -0.05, 1.81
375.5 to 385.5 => 0.37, 1.27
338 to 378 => -0.15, 2.16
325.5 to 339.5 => 0.00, 1.99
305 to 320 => 0.34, 1.52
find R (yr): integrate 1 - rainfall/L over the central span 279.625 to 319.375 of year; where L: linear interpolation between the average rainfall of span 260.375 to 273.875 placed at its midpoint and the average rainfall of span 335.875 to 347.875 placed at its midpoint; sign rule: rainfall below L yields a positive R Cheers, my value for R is 4.7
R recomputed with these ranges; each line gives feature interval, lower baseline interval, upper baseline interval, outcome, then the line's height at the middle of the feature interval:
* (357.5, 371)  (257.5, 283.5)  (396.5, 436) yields -1.6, 1.99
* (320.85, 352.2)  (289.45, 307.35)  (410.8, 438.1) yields 1.0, 2.06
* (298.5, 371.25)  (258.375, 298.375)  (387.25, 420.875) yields 4.1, 2.09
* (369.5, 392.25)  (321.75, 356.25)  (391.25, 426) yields 5.5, 1.95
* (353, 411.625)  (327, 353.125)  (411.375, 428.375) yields -2.3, 1.85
